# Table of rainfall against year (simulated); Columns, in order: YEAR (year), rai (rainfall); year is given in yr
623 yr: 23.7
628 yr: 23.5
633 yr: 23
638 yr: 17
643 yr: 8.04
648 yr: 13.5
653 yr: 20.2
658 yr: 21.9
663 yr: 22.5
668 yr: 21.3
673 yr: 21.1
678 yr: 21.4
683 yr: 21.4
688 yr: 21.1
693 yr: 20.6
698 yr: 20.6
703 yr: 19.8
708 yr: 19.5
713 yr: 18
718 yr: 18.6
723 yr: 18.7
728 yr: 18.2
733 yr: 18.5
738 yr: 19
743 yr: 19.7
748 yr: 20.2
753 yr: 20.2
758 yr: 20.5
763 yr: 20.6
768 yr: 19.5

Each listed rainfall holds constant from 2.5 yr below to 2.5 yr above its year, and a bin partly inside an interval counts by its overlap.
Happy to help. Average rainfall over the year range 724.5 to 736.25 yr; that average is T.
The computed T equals 18.4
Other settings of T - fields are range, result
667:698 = 21.1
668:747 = 19.8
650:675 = 21.2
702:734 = 18.7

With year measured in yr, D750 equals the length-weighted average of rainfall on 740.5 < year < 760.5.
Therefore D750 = 20.1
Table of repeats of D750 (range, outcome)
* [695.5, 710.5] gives 20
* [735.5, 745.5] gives 19.4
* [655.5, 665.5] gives 22.2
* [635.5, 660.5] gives 16.1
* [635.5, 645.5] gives 12.5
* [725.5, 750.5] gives 19.1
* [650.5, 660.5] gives 21.1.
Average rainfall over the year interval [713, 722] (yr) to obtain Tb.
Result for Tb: 18.5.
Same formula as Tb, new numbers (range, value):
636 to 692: 19.1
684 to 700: 20.8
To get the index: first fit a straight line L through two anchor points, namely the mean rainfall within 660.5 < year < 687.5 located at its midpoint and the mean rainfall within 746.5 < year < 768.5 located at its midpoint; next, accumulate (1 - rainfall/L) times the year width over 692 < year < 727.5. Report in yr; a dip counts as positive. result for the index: 2.9 yr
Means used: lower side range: 21.5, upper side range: 20.3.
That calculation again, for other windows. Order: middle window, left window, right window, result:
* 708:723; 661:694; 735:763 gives 1.49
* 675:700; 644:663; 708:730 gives -3.62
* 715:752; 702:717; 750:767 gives 1.19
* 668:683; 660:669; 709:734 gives 0.02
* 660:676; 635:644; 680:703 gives -3.64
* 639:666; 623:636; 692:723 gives 5.69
